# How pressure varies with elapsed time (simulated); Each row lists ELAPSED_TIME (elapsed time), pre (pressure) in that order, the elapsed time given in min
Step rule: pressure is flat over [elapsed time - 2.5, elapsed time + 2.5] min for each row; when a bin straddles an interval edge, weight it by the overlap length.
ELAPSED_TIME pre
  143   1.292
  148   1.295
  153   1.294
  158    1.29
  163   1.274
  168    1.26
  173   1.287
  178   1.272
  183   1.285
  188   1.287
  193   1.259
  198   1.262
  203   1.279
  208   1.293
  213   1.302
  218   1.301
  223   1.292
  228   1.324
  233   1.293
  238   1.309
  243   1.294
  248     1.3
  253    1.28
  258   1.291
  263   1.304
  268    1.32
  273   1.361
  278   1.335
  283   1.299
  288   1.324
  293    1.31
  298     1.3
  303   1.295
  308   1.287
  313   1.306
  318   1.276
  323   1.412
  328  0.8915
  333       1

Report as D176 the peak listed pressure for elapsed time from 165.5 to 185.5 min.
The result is 1.287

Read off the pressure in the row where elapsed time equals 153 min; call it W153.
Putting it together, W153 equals 1.294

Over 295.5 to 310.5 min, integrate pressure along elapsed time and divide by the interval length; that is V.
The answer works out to 1.29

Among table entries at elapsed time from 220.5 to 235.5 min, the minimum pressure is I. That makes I 1.292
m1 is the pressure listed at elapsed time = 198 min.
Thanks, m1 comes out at 1.262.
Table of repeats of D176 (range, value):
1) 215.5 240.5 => 1.324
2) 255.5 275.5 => 1.361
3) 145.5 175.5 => 1.295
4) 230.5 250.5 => 1.309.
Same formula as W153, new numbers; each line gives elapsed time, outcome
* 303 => 1.295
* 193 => 1.259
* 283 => 1.299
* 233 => 1.293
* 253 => 1.28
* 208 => 1.293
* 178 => 1.272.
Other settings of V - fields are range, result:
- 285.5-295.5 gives 1.32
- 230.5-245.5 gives 1.3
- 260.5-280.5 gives 1.33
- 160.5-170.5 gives 1.27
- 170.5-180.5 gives 1.28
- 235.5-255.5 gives 1.3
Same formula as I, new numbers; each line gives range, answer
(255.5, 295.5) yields 1.291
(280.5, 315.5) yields 1.287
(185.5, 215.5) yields 1.259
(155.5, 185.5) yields 1.26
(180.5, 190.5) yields 1.285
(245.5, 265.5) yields 1.28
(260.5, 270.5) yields 1.304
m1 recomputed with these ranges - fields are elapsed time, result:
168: 1.26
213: 1.302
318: 1.276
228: 1.324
